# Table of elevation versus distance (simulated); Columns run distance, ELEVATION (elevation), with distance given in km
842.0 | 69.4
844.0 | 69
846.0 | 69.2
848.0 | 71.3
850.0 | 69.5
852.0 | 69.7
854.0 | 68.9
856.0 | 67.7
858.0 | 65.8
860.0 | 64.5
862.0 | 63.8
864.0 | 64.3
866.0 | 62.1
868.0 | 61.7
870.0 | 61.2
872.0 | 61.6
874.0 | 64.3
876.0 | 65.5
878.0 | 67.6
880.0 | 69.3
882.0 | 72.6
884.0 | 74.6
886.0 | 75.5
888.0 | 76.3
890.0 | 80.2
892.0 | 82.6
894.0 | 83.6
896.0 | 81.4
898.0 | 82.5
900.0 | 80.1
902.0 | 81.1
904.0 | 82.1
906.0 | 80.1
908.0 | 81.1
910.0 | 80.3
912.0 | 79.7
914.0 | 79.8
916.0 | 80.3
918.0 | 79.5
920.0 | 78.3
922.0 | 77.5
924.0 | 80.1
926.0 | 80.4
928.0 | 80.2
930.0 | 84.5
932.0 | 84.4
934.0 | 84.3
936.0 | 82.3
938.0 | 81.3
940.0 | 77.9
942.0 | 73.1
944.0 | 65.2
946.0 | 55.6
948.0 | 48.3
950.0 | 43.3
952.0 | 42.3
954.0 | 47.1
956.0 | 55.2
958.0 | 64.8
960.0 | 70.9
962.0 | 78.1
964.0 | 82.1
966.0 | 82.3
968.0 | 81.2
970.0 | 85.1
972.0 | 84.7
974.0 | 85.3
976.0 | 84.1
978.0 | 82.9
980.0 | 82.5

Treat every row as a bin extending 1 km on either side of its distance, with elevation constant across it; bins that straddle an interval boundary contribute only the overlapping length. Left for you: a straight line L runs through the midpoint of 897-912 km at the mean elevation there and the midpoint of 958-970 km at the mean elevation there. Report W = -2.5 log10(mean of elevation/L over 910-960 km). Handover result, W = 0.12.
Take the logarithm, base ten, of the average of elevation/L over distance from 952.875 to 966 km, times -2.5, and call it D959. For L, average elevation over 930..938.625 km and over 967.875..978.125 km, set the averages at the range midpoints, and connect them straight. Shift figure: 0.24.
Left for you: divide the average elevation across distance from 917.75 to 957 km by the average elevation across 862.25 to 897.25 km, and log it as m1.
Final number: 0.99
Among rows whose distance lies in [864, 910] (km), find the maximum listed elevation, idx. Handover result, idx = 83.6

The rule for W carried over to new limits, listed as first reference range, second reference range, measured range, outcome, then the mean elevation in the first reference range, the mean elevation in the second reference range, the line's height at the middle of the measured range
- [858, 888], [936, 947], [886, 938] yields -0.16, 66.6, 71.7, 69.5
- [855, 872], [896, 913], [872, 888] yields 0.01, 63.8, 80.9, 70.7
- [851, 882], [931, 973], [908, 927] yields -0.17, 65.4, 70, 68.1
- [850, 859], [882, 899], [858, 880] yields 0.14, 68.2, 79.2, 72.6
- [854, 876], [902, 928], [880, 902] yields -0.09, 64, 80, 72.3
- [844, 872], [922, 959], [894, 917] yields -0.20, 66.1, 68.6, 67.5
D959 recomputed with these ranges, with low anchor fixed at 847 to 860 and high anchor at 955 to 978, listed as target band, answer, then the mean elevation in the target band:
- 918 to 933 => -0.09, 80.7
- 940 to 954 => 0.34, 55.8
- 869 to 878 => 0.11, 63.6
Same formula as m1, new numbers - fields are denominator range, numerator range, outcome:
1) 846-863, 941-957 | 0.79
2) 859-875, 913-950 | 1.20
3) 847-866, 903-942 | 1.20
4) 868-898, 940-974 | 0.92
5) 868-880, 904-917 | 1.25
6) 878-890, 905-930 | 1.08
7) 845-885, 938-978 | 1.04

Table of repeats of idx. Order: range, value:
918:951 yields 84.5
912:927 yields 80.4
